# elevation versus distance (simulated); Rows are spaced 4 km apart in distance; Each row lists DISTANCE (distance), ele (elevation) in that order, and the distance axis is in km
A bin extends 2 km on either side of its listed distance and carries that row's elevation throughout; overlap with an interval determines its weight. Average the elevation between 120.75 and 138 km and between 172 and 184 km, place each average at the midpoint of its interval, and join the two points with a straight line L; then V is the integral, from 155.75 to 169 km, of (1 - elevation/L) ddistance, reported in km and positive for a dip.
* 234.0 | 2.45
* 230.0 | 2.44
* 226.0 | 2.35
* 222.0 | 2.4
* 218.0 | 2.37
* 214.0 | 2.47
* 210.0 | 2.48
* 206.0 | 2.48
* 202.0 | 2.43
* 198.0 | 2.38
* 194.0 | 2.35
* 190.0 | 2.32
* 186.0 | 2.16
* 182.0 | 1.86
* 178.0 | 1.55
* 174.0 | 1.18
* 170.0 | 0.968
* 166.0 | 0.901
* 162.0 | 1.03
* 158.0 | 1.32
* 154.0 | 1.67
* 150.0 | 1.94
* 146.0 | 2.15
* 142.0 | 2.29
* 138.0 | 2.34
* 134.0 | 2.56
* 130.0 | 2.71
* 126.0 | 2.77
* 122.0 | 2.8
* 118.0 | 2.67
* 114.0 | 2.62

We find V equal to 5.7 km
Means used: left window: 2.66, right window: 1.53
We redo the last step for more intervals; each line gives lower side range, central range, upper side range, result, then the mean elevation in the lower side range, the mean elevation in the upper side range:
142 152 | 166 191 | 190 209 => 7.7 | 2.09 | 2.4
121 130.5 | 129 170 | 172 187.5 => 9.0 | 2.76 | 1.67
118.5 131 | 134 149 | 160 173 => -1.8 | 2.75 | 0.983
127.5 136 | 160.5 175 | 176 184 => 6.9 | 2.64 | 1.71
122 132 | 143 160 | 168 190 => 3.3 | 2.75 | 1.61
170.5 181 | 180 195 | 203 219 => -3.8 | 1.36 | 2.45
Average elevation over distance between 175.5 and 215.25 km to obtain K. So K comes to 2.23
